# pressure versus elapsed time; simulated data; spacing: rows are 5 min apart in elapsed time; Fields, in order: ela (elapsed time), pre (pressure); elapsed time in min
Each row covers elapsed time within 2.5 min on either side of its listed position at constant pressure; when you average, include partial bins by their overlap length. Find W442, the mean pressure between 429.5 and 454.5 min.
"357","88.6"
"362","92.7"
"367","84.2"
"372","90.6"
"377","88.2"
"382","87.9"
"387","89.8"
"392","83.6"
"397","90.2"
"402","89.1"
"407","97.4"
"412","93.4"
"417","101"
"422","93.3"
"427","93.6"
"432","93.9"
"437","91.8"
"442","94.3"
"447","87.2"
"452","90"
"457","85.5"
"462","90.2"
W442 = 91.4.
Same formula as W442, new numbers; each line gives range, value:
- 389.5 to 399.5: 86.9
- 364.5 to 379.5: 87.7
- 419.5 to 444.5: 93.4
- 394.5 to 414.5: 92.5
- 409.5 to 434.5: 95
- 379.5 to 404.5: 88.1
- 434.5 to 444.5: 93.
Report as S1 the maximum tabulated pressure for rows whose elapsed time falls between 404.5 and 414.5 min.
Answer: 97.4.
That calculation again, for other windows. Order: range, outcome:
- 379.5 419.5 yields 101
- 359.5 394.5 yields 92.7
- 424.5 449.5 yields 94.3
